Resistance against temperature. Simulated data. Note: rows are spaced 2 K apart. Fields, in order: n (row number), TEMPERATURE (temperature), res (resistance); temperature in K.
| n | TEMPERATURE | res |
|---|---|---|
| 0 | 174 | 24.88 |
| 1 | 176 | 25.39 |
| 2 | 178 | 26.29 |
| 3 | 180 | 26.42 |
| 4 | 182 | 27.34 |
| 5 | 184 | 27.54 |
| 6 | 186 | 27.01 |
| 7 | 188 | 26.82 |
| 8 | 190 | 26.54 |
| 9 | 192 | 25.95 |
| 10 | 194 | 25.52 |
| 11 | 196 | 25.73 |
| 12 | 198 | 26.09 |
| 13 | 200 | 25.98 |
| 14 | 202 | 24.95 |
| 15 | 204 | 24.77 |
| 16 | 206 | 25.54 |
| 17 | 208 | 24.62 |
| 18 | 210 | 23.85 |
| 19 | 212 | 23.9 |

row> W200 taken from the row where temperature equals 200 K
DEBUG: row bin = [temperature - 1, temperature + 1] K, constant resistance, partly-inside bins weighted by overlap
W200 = 25.98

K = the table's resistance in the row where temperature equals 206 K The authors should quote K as 25.54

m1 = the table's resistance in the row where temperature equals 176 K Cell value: 25.39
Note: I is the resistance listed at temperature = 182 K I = 27.34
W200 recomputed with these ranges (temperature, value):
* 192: 25.95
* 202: 24.95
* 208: 24.62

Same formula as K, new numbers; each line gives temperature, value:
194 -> 25.52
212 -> 23.9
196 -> 25.73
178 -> 26.29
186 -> 27.01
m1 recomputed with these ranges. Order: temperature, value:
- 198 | 26.09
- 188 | 26.82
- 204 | 24.77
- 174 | 24.88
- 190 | 26.54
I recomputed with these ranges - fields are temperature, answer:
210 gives 23.85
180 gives 26.42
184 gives 27.54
